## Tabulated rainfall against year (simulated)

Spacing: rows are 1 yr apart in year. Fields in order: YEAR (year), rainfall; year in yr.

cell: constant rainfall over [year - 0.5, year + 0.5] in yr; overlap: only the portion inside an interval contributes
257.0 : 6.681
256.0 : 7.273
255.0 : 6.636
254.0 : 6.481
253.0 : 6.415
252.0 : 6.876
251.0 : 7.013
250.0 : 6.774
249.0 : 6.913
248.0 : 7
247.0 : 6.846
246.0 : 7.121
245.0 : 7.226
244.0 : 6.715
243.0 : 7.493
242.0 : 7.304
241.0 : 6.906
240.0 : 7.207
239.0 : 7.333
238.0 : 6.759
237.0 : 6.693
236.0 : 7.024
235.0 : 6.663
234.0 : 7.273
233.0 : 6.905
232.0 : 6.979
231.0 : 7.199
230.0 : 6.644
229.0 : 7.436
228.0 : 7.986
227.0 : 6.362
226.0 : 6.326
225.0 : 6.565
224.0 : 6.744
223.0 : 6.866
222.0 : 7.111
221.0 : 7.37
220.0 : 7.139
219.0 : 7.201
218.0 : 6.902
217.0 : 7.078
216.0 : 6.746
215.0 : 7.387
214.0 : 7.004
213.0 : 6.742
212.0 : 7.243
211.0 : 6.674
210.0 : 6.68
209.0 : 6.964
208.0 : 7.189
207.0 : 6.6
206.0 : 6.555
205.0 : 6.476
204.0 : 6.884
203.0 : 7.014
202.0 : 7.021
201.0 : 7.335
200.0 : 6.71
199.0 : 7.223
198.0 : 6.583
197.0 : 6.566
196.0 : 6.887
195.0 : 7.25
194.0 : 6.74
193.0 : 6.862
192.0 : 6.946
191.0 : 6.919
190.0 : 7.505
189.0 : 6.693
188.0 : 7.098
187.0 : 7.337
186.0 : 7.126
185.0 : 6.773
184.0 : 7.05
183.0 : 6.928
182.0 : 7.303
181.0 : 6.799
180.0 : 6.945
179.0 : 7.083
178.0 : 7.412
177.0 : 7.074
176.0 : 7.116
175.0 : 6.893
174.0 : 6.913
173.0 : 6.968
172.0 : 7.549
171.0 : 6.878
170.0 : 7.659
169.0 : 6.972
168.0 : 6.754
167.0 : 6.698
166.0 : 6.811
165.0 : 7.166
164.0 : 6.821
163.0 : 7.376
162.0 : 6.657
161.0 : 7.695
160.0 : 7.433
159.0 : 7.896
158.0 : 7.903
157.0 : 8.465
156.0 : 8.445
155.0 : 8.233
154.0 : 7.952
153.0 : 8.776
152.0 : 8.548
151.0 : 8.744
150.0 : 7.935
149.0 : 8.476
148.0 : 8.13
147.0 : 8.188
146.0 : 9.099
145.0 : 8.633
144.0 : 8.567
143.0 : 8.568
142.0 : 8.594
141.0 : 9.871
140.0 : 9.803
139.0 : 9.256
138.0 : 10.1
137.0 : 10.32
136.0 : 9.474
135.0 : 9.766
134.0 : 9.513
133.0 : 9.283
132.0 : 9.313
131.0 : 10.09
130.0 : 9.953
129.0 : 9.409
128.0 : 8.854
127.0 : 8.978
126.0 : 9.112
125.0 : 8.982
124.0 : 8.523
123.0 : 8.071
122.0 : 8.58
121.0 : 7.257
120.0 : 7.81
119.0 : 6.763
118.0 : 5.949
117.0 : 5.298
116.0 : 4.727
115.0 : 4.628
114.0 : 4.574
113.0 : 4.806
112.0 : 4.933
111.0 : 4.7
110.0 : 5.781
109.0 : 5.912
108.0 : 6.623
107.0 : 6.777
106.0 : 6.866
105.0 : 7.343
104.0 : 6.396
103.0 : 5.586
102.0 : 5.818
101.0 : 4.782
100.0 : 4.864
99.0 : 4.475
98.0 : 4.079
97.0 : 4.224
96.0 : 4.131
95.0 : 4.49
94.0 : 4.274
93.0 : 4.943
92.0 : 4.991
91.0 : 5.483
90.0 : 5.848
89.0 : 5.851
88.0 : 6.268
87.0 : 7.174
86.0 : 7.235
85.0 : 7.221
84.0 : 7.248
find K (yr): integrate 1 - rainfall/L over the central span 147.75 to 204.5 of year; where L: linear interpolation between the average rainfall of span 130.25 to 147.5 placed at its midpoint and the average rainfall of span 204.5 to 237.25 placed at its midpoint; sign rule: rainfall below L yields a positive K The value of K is 6.5 yr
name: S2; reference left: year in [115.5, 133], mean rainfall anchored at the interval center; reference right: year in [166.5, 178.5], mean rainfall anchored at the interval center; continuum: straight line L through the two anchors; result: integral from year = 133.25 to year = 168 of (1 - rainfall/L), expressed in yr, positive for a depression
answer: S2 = -3.8 yr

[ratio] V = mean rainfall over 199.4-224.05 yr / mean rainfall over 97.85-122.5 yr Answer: 1.19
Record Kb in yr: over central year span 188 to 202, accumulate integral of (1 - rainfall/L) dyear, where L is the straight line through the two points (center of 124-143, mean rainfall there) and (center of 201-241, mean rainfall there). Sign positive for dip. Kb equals 1.3 yr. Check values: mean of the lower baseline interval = 9.43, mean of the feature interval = 6.95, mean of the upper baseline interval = 6.95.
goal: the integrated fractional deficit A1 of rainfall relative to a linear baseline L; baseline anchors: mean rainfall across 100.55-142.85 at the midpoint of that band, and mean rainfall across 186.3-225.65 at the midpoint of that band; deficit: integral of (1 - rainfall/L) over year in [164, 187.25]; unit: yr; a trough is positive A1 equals 0.4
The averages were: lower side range 7.61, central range 7.04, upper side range 6.94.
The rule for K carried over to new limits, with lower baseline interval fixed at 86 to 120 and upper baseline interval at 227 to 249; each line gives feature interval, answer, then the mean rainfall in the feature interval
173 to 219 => -2.8 yr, 6.96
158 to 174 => -2.4 yr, 7.17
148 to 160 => -4.3 yr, 8.26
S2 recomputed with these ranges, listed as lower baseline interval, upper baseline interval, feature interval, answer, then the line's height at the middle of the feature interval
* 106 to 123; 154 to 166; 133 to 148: -5.0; 6.94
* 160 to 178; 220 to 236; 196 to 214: 0.4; 7.01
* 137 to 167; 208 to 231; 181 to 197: 1.2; 7.57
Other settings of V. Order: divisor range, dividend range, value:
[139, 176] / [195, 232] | 0.88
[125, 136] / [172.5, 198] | 0.74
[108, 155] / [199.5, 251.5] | 0.87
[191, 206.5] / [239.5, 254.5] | 1.01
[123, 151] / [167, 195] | 0.77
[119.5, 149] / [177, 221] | 0.77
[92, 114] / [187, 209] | 1.31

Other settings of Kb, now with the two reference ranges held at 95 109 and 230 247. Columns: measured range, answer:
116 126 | -2.9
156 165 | -2.0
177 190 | -1.3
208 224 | -0.5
